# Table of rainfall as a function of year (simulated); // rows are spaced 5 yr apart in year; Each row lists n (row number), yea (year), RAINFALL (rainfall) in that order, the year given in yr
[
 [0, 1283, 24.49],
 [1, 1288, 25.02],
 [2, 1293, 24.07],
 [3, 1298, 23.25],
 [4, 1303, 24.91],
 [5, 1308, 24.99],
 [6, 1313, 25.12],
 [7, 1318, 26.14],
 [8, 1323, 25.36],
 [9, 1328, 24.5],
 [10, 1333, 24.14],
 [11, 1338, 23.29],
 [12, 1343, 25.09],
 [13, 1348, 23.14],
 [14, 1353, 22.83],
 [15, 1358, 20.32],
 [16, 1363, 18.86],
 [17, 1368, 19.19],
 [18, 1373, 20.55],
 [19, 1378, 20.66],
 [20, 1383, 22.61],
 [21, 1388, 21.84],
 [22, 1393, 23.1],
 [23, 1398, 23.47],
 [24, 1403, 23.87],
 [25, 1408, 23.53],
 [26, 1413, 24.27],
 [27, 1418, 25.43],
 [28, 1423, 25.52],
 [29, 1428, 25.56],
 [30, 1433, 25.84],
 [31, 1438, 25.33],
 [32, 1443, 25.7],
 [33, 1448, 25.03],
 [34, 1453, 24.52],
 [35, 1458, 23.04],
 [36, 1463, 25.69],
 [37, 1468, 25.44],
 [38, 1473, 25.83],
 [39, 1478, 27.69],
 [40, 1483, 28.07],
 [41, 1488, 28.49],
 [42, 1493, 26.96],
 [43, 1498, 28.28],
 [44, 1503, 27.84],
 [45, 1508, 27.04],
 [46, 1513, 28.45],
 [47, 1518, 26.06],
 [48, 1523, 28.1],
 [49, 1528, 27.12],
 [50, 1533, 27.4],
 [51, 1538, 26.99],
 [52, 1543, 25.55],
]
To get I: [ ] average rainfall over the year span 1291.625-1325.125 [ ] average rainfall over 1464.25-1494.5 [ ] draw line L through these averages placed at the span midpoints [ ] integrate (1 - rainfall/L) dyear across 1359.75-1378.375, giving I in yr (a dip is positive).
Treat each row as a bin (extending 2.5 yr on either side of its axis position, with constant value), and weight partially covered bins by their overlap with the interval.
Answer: 4.28 yr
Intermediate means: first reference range 24.9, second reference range 27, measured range 19.7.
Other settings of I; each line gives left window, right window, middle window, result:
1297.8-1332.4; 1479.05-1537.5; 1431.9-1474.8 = 2.8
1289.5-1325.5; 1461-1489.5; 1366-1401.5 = 5.5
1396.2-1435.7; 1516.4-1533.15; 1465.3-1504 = -1.5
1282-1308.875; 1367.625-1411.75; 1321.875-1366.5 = 0.8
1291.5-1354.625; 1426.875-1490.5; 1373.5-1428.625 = 3.9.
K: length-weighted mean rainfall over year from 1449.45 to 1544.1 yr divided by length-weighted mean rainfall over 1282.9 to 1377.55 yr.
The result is 1.1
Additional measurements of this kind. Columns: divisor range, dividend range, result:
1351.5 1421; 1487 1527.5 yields 1.24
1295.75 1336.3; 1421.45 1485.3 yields 1.03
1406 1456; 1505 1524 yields 1.09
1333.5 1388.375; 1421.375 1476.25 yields 1.16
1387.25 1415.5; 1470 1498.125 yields 1.17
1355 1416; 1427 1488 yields 1.18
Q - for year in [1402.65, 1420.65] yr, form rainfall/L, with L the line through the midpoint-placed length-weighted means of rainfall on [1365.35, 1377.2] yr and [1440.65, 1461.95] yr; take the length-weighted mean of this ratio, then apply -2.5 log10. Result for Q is -0.09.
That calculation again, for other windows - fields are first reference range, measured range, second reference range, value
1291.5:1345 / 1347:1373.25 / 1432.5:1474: 0.195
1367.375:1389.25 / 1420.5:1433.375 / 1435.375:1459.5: -0.084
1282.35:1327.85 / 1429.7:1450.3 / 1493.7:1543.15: 0.039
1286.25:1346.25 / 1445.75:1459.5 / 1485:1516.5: 0.115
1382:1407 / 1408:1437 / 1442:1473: -0.057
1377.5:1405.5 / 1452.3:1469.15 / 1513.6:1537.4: 0.019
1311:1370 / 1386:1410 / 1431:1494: 0.060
